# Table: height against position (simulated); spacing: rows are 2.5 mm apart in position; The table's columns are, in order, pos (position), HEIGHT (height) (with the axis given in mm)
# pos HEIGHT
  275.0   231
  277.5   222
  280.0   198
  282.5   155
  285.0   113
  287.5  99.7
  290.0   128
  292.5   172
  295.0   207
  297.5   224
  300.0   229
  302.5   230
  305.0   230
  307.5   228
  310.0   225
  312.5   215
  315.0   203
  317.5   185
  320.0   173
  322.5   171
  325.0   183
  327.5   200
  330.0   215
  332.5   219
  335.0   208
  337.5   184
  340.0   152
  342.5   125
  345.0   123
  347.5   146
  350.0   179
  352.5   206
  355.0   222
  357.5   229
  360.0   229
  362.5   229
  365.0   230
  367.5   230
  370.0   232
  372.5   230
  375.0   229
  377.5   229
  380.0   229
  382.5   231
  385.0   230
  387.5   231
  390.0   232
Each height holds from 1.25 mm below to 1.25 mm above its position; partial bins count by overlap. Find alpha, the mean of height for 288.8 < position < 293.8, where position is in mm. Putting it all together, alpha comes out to 151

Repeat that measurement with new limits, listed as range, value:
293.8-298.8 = 216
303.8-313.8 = 224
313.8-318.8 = 194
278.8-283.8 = 176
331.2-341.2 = 191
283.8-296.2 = 144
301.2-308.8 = 229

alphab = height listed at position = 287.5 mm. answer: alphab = 99.7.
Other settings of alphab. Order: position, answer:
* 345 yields 123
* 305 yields 230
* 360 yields 229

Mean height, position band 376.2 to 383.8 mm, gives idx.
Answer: 230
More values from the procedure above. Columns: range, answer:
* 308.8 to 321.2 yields 200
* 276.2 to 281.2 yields 210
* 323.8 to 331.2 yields 199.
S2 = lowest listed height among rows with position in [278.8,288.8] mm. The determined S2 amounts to 99.7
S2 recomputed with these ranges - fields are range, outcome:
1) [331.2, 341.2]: 152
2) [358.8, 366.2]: 229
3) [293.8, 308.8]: 207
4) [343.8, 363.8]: 123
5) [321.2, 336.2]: 171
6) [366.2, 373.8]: 230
